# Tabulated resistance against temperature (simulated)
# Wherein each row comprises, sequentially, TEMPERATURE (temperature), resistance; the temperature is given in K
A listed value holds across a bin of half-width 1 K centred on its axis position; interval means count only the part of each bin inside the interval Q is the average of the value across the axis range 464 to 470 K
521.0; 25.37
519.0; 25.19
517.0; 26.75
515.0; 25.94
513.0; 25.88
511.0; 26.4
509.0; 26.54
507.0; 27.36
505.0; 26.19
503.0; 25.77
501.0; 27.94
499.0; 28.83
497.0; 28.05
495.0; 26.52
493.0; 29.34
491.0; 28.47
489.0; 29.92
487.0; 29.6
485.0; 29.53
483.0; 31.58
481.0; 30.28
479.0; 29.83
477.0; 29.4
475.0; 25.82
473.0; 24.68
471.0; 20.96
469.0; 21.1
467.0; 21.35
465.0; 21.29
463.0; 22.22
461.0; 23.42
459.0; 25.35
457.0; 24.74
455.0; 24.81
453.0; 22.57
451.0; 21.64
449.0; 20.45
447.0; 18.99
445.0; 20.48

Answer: 21.2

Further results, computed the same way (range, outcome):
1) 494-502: 27.8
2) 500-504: 26.9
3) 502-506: 26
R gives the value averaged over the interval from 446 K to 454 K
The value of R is 20.9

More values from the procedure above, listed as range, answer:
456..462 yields 24.5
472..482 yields 28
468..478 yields 24.4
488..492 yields 29.2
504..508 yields 26.8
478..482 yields 30.1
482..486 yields 30.6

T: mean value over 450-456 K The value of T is 23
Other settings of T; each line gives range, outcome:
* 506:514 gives 26.5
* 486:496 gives 28.8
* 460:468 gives 22.1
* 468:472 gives 21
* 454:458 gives 24.8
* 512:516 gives 25.9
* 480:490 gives 30.2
